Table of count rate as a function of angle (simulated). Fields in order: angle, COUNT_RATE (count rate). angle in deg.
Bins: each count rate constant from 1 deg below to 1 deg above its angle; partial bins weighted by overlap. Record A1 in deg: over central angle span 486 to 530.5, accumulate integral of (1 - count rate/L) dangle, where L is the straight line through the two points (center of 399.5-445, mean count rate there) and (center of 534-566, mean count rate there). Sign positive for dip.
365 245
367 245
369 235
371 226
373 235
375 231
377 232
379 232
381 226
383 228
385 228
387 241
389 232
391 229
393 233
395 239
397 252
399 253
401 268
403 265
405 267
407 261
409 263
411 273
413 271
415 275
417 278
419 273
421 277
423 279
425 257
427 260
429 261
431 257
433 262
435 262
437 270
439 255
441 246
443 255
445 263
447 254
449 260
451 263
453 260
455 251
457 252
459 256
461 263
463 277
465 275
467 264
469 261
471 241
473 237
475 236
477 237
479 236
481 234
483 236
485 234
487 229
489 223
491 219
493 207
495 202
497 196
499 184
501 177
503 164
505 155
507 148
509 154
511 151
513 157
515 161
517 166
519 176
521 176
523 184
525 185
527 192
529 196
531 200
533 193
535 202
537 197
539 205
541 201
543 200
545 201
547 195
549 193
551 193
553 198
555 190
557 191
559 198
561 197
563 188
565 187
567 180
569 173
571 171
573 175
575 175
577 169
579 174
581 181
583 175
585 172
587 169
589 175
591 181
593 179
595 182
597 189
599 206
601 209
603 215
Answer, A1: 7.4 deg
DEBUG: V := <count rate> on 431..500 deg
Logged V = 244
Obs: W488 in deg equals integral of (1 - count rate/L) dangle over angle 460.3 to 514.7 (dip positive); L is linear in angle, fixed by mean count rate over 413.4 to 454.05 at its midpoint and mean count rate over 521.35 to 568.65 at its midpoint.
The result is 4.1 deg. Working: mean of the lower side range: 263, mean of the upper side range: 194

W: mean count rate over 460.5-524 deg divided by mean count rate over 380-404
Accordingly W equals 0.9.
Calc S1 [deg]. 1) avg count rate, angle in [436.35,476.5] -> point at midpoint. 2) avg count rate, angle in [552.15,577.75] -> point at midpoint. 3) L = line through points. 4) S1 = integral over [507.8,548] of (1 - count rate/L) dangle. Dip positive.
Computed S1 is 4.5 deg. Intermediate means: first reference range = 257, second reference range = 184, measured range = 184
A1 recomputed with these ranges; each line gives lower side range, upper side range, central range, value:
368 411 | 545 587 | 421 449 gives -4.11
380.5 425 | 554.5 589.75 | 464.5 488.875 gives -2.12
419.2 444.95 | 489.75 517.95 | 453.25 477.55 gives -3.64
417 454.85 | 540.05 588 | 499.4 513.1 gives 3.79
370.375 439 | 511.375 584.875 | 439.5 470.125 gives -4.08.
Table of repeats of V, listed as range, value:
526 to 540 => 198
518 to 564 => 194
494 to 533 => 175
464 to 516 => 208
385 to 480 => 257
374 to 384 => 230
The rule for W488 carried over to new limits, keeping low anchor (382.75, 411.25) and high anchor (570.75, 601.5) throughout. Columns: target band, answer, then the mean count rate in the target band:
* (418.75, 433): -1.6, 266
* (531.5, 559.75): -0.3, 197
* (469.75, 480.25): -0.8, 238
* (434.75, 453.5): -2.2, 259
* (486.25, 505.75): 1.6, 196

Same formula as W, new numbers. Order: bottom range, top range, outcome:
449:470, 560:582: 0.68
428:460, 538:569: 0.75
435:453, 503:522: 0.62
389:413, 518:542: 0.76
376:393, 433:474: 1.12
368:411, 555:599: 0.75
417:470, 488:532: 0.69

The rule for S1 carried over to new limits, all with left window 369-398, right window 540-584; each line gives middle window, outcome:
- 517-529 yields 0.9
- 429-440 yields -2.1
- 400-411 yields -1.8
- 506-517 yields 2.4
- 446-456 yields -1.9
